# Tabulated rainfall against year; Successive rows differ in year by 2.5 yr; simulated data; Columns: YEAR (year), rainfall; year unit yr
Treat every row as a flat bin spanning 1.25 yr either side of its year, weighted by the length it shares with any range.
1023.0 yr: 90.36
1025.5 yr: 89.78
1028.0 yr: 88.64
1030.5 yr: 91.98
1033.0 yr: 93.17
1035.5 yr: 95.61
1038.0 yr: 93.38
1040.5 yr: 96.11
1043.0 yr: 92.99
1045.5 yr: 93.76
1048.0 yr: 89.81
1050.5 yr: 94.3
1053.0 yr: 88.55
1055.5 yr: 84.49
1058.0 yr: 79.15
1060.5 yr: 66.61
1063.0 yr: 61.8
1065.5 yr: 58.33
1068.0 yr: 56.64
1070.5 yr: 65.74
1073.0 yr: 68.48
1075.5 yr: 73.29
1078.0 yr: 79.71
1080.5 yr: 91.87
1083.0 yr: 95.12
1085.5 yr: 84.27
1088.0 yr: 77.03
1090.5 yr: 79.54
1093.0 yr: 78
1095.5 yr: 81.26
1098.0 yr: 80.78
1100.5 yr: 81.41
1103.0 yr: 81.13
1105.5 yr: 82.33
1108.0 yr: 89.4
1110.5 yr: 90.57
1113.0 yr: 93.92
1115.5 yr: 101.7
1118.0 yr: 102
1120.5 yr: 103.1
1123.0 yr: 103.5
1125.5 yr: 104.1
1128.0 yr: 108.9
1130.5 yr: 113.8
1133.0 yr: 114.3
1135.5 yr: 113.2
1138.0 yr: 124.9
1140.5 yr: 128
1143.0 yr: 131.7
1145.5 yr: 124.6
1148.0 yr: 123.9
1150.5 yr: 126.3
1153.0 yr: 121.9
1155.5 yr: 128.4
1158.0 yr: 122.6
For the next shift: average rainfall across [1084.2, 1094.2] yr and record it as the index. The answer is 79.8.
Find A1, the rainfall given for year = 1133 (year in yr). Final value 114.3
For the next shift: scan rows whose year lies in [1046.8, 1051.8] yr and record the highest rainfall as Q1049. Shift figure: 94.3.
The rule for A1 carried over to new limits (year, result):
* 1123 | 103.5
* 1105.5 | 82.33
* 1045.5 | 93.76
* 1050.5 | 94.3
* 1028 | 88.64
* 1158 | 122.6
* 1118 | 102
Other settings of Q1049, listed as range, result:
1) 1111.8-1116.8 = 101.7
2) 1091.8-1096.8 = 81.26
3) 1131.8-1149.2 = 131.7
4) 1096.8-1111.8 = 90.57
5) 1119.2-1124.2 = 103.5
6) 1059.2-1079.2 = 79.71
